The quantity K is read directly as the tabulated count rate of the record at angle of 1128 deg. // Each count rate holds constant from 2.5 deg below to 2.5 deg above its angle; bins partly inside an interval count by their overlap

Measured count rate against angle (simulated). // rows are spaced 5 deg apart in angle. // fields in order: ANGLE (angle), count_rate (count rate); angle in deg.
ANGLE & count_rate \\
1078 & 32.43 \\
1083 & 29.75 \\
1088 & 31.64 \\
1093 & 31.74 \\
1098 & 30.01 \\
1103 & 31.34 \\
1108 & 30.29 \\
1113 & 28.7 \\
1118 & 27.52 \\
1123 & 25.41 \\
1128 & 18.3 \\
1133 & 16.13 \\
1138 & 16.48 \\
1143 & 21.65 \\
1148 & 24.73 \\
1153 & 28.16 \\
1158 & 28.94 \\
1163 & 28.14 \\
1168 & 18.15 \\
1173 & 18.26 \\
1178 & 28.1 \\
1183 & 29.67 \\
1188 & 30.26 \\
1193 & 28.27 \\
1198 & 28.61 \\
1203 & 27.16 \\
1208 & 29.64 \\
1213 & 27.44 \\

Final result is 18.3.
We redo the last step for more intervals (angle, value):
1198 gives 28.61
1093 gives 31.74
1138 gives 16.48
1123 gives 25.41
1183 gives 29.67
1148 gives 24.73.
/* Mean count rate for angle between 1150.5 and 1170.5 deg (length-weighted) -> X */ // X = 25.8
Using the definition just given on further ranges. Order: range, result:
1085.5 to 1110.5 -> 31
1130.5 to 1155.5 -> 21.4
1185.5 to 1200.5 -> 29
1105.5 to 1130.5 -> 26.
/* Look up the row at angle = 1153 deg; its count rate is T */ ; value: 28.16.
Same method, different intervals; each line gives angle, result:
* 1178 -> 28.1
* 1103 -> 31.34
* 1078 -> 32.43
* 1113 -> 28.7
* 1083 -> 29.75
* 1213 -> 27.44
